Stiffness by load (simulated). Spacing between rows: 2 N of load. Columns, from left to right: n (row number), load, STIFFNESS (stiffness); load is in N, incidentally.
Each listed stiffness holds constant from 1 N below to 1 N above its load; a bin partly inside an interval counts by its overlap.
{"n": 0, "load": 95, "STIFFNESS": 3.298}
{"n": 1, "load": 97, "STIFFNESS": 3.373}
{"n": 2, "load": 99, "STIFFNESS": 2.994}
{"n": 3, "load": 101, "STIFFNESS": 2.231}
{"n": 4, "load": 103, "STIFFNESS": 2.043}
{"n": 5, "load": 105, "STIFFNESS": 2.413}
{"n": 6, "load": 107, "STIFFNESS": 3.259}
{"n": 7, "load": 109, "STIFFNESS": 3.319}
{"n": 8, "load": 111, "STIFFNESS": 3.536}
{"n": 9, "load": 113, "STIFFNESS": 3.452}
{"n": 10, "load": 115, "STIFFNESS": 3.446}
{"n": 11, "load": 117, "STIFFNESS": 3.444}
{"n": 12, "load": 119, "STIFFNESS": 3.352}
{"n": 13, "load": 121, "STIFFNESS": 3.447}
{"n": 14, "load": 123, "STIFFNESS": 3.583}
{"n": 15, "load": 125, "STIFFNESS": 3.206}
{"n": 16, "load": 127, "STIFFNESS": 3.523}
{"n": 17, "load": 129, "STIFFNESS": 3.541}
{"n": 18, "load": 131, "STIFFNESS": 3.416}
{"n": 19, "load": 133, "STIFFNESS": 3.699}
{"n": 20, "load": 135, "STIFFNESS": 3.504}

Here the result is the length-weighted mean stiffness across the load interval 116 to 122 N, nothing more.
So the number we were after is 3.41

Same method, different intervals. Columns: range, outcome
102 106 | 2.23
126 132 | 3.49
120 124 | 3.52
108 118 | 3.44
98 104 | 2.42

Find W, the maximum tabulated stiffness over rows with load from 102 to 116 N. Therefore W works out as 3.536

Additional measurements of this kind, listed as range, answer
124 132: 3.541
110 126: 3.583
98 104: 2.994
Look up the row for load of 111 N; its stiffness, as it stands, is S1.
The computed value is 3.536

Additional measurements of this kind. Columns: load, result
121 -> 3.447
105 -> 2.413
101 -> 2.231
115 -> 3.446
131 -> 3.416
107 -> 3.259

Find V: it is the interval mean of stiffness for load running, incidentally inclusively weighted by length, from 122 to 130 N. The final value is 3.46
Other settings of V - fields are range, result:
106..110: 3.29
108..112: 3.43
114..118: 3.45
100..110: 2.65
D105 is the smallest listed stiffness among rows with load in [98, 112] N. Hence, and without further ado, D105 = 2.043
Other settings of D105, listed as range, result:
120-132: 3.206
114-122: 3.352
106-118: 3.259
